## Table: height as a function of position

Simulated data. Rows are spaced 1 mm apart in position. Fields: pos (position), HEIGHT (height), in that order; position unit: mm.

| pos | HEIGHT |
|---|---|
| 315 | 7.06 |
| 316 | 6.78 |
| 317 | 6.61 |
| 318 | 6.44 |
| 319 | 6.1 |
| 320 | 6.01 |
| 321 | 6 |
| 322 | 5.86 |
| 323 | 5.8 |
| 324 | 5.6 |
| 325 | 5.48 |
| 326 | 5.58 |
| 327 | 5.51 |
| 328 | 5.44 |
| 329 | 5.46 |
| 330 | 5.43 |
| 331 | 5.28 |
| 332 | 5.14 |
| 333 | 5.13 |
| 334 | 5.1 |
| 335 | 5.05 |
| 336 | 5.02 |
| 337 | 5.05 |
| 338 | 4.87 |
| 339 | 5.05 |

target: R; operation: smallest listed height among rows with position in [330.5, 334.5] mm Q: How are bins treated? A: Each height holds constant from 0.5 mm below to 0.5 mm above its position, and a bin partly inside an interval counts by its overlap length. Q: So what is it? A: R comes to 5.1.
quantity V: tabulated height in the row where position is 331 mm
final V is 5.28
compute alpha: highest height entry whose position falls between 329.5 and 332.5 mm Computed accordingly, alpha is 5.43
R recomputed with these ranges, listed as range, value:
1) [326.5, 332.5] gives 5.14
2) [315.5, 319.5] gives 6.1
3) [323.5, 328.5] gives 5.44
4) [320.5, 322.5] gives 5.86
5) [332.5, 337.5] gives 5.02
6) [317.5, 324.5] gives 5.6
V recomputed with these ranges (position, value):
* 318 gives 6.44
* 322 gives 5.86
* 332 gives 5.14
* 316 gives 6.78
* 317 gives 6.61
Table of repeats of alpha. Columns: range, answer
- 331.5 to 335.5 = 5.14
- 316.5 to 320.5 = 6.61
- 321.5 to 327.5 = 5.86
